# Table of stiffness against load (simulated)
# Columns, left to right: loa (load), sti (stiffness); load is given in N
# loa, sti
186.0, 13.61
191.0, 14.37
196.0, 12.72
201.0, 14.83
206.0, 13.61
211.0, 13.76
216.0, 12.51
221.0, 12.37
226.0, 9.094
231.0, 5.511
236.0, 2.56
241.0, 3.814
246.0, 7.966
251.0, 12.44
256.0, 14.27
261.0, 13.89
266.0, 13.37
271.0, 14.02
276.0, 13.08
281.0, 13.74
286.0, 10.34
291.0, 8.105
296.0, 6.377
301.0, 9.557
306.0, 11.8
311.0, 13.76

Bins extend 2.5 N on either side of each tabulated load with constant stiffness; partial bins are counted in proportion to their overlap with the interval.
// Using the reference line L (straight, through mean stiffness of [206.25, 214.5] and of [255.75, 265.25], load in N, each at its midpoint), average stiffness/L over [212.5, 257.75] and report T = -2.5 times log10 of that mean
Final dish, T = 0.463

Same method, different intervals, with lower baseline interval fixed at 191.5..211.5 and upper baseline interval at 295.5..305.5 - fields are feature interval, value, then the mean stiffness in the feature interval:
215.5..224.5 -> 0.08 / 12.1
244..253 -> 0.13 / 10.2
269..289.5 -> -0.24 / 12.5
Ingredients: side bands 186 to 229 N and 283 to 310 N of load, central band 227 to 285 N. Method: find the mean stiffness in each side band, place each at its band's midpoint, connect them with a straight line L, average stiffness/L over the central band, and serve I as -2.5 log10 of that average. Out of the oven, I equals 0.05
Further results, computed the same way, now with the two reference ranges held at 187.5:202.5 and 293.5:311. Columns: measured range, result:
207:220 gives 0.01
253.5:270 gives -0.21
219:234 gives 0.42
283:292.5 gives 0.09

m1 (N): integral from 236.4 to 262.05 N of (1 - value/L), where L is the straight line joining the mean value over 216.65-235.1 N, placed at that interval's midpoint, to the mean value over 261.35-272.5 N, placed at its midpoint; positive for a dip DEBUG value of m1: 4.9 N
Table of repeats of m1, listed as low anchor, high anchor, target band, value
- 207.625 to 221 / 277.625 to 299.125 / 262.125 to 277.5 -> -4.30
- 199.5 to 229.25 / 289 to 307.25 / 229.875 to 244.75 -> 9.47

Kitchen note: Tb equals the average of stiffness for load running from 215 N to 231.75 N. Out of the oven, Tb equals 10.1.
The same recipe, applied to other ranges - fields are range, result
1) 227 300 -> 9.94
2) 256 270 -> 13.8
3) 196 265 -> 10.7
